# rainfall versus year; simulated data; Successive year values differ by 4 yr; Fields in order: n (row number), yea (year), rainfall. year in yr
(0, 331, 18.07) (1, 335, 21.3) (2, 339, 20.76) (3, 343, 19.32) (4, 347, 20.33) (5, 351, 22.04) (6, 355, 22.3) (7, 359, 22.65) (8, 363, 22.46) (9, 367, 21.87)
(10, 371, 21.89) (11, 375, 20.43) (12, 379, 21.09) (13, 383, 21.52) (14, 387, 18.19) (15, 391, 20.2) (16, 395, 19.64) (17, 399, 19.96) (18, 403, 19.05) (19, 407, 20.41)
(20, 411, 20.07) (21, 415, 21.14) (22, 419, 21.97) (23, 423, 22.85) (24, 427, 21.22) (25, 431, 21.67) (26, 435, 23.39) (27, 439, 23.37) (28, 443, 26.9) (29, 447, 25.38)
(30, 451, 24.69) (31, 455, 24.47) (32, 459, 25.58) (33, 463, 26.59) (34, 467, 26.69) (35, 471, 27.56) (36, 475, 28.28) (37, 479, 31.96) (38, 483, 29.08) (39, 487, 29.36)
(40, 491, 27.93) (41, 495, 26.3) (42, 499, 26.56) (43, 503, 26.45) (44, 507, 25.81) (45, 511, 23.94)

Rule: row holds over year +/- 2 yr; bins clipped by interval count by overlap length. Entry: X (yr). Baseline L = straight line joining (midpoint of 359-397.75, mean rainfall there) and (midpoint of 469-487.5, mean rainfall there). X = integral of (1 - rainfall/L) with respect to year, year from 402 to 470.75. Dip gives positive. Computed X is 6.3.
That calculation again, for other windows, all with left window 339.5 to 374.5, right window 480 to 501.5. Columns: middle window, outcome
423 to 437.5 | 1.64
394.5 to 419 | 3.80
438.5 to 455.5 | 0.48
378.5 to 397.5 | 2.45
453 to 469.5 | 0.43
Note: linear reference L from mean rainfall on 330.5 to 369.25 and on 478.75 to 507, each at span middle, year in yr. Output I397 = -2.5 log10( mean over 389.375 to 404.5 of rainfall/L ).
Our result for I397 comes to 0.19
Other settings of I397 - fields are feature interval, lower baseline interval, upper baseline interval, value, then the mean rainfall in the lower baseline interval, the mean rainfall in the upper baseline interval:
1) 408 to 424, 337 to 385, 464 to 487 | 0.167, 21.4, 28.7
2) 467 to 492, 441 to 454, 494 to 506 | -0.111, 25.6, 26.4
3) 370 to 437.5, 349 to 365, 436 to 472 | 0.148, 22.4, 25.6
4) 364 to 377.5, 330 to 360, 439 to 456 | 0.024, 20.9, 25.2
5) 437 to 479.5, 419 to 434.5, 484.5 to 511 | -0.090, 22.1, 26.9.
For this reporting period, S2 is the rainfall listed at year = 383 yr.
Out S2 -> 21.52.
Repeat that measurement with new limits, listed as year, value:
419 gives 21.97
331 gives 18.07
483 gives 29.08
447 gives 25.38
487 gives 29.36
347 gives 20.33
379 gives 21.09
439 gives 23.37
